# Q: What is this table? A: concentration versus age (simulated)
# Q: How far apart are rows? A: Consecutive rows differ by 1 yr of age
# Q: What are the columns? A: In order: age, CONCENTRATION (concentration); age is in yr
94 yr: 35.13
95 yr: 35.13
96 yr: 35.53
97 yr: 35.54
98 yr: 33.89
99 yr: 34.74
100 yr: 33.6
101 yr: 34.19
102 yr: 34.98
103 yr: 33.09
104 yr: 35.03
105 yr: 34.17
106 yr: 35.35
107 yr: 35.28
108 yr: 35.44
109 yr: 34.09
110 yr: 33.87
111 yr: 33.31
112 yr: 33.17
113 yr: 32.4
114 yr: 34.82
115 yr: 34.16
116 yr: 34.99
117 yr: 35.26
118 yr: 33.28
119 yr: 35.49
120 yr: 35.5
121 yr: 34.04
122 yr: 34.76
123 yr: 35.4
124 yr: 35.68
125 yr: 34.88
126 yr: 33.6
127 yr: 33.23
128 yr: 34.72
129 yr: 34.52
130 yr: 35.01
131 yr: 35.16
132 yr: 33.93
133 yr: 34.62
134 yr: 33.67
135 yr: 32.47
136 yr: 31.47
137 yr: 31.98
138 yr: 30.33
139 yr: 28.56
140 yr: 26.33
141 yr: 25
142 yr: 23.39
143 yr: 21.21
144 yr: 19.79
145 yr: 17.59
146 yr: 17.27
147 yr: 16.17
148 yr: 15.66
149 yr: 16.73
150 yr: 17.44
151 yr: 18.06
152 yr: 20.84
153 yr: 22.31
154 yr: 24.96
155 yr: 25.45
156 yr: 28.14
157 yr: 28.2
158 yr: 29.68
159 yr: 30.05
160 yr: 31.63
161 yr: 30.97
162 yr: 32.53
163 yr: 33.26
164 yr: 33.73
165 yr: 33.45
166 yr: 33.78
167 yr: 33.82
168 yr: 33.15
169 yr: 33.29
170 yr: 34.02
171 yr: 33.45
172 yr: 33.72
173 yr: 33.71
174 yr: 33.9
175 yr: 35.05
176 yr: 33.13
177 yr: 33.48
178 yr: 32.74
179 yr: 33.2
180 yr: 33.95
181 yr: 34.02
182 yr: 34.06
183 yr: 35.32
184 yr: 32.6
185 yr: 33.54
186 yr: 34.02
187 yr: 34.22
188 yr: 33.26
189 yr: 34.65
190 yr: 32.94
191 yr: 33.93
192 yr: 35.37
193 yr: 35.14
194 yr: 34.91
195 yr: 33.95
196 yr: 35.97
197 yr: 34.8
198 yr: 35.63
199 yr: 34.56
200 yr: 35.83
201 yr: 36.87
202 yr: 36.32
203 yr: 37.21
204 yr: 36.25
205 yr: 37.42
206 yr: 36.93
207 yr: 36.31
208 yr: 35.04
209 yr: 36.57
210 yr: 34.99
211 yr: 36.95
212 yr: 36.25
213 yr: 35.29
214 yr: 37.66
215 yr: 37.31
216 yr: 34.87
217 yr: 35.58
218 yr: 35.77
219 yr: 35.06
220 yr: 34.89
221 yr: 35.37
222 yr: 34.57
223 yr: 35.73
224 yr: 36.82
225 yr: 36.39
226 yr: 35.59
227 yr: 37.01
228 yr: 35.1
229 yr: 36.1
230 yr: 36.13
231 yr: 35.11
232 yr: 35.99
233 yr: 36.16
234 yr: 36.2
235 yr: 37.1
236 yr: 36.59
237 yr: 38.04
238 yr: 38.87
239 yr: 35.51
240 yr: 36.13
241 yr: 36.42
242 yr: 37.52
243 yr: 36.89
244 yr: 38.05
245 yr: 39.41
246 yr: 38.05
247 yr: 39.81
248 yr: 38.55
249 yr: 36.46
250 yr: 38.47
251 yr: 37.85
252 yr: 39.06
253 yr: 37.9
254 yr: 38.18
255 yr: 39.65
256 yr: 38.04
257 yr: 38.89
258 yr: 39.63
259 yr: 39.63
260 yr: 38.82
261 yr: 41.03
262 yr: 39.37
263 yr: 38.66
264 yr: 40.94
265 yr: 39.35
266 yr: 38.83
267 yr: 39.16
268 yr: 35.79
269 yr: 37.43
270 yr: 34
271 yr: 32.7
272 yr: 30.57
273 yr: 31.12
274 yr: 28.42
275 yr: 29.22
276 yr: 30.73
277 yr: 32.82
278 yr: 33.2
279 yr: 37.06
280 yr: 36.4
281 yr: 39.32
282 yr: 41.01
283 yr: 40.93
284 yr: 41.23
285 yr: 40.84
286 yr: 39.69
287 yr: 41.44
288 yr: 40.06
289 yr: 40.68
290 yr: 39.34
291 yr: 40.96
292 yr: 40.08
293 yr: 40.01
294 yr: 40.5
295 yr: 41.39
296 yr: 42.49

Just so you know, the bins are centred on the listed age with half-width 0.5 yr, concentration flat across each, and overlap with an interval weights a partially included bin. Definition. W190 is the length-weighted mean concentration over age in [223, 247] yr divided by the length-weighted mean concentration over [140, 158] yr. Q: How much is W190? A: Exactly 1.71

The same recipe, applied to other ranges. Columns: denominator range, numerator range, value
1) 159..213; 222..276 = 1.07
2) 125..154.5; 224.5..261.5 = 1.41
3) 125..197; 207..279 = 1.20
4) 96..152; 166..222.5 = 1.13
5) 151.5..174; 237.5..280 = 1.20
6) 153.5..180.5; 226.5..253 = 1.16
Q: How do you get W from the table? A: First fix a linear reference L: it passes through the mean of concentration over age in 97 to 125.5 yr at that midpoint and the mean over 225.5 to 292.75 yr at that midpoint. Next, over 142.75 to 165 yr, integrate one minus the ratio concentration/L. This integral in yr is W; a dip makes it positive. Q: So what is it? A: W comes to 6.9 yr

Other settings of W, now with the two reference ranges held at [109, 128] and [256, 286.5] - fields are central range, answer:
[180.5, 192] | 0.5 yr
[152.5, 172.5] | 2.3 yr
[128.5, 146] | 3.0 yr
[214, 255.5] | -0.6 yr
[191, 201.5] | 0.1 yr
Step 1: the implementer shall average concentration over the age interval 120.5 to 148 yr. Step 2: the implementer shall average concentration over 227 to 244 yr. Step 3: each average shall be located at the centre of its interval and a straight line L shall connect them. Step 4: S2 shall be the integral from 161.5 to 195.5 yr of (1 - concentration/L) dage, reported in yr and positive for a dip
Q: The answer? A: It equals -1.3 yr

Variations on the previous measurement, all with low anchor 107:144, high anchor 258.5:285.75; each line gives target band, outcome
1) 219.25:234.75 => -0.2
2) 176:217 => -0.6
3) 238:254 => -0.8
